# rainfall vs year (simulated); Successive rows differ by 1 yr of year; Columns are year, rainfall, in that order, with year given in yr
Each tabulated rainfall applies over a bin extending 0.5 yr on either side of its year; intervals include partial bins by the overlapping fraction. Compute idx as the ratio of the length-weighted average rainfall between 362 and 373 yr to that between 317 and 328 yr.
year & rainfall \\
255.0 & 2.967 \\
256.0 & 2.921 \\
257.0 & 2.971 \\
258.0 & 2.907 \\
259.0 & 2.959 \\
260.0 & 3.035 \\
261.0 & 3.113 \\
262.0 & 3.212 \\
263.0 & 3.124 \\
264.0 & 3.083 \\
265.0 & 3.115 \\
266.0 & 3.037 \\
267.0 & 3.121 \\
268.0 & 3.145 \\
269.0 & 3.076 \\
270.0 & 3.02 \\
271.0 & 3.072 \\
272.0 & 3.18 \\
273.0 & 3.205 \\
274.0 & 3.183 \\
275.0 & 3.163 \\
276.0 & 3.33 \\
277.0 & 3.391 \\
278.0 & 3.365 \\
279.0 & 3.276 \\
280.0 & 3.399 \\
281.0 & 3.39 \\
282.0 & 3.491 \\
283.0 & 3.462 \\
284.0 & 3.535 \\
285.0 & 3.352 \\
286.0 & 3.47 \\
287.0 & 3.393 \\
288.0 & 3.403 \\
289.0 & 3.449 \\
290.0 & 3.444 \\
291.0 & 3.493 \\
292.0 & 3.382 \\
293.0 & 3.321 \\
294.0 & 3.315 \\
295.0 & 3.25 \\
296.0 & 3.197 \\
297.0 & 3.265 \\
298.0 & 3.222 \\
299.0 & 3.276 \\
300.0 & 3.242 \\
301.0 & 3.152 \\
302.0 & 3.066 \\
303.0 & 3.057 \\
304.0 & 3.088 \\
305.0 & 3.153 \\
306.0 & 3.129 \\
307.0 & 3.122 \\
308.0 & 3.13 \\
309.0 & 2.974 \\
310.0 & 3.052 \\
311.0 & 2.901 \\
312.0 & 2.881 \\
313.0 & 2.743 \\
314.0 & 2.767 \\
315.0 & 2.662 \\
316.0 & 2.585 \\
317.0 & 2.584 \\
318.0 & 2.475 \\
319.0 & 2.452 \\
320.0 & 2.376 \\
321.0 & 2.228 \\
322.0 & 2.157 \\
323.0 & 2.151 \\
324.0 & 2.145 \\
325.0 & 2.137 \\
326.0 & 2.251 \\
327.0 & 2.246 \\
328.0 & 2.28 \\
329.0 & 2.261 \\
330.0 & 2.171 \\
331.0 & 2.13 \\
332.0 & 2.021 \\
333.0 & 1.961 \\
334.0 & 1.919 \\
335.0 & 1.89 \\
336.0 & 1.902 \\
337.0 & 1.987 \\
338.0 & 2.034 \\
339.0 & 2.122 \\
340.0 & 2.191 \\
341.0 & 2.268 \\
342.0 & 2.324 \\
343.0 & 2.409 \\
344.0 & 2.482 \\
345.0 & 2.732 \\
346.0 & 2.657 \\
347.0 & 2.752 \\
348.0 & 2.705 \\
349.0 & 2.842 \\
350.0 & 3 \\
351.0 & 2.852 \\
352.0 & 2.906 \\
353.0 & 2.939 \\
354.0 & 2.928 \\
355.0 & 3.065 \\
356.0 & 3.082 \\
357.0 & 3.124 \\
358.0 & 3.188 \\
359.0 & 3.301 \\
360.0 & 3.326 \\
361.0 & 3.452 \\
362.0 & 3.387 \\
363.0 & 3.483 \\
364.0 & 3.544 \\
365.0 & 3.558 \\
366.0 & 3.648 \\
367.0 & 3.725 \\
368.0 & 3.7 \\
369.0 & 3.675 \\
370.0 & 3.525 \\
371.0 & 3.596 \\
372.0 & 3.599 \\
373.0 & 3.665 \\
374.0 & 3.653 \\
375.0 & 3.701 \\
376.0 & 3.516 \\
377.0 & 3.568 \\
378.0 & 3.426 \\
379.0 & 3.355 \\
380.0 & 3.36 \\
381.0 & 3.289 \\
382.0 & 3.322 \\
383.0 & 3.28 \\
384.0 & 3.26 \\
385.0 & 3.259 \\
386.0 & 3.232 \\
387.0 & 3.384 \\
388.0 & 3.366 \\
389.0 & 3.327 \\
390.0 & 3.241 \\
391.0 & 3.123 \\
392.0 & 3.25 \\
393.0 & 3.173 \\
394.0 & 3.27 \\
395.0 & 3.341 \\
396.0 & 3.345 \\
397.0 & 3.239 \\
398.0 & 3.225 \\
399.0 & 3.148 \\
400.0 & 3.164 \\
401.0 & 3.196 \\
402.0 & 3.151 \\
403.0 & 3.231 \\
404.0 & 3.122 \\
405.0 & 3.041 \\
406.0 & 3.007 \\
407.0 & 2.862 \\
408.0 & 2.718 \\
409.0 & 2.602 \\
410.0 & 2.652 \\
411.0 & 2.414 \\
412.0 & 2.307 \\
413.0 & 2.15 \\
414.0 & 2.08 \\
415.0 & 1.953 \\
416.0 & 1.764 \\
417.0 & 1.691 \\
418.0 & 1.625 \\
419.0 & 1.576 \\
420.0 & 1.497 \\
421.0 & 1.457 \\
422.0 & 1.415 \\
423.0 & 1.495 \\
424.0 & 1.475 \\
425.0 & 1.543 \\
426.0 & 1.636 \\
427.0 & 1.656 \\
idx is 1.58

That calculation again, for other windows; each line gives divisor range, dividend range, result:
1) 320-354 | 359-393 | 1.47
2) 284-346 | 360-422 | 1.12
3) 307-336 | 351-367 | 1.35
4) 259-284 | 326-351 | 0.72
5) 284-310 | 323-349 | 0.69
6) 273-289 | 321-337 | 0.63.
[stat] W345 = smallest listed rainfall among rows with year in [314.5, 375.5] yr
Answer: 1.89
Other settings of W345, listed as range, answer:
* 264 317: 2.584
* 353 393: 2.928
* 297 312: 2.881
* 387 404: 3.122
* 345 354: 2.657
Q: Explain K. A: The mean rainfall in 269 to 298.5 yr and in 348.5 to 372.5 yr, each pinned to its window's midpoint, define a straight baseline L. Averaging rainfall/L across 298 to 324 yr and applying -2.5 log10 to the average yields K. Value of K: 0.18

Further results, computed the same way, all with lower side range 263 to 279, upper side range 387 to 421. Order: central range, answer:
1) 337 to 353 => 0.15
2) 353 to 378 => -0.20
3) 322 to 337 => 0.38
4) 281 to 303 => -0.08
